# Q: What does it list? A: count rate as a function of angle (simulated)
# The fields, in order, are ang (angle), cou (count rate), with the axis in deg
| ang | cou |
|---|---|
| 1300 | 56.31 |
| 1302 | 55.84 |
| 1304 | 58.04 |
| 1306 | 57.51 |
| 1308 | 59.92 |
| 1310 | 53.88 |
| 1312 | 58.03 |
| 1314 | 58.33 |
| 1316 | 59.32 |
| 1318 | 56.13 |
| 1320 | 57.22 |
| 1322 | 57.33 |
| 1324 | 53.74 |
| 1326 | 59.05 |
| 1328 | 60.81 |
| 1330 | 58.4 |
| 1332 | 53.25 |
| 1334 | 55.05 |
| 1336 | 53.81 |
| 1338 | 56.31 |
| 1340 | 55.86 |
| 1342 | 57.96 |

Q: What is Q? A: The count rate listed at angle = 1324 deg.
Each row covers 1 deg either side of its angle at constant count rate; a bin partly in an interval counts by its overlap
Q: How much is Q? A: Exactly 53.74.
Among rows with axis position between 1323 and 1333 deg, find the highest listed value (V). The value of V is 60.81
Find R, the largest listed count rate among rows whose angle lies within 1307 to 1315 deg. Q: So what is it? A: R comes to 59.92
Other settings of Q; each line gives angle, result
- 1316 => 59.32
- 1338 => 56.31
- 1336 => 53.81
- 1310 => 53.88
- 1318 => 56.13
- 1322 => 57.33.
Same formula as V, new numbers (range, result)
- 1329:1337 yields 58.4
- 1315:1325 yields 59.32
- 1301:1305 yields 58.04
